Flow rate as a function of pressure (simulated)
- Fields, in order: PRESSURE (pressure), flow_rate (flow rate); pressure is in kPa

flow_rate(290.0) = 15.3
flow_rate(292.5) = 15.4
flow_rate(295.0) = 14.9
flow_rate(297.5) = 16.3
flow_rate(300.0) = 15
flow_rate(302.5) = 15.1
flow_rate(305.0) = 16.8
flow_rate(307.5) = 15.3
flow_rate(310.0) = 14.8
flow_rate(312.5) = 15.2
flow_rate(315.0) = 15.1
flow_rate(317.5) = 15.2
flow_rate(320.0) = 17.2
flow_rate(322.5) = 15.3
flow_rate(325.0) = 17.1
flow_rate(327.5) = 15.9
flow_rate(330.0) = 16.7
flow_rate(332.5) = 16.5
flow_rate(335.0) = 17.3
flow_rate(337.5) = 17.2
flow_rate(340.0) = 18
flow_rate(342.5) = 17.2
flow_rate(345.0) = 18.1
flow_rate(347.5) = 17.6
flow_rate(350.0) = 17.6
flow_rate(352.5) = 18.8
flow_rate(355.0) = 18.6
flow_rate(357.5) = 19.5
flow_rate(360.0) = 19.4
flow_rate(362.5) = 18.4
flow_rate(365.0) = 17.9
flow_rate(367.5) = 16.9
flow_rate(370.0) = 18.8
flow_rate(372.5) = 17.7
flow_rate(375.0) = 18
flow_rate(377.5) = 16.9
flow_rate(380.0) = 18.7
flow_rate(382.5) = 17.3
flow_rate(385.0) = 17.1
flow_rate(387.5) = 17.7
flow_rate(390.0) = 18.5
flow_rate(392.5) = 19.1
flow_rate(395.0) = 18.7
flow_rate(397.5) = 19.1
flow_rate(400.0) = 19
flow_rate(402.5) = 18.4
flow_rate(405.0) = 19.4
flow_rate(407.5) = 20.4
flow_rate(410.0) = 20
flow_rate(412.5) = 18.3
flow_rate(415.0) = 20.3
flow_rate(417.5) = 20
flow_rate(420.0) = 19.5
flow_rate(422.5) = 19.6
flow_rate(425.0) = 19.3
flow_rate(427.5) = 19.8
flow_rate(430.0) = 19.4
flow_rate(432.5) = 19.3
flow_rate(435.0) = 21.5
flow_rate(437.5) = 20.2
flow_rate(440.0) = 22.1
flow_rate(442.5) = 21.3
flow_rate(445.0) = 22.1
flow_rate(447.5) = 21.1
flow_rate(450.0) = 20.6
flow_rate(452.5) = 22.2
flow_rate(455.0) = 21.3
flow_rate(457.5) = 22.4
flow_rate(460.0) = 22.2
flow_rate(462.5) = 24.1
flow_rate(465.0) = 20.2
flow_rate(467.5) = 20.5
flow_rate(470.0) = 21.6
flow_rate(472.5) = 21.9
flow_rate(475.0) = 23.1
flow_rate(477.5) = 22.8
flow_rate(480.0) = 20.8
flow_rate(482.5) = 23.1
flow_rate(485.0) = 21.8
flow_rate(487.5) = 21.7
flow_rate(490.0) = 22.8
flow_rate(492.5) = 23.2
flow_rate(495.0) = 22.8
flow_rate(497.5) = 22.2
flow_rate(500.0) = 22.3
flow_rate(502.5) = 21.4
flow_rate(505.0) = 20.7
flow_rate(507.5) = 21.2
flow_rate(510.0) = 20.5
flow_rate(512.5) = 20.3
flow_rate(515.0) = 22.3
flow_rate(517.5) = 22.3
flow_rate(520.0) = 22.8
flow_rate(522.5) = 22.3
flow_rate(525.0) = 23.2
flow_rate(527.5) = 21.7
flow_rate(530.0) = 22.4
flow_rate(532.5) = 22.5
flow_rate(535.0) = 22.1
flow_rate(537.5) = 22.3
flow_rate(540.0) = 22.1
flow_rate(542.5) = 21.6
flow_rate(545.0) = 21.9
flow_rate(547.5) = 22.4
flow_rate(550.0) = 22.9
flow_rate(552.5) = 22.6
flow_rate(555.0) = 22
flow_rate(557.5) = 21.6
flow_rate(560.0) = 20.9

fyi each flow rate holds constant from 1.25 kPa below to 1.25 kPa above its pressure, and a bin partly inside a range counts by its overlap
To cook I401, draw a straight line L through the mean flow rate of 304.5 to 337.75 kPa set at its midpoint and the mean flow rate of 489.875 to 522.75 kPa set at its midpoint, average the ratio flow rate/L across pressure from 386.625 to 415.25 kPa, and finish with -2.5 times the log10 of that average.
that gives -0.03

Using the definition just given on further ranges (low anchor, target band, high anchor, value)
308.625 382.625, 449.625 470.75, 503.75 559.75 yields -0.081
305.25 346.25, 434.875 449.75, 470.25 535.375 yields -0.062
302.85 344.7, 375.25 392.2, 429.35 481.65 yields 0.052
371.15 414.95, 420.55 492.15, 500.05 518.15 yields -0.071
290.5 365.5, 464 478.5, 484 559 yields -0.051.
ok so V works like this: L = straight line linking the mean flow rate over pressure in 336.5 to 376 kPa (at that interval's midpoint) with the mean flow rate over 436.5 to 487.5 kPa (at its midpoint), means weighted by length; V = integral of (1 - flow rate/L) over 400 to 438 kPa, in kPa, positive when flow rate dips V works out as 1.2 kPa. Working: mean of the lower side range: 18.1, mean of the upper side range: 21.8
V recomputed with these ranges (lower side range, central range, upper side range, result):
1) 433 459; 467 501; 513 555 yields -0.66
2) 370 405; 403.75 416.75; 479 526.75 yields -0.49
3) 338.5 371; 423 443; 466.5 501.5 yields 0.32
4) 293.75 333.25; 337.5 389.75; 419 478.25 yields -0.75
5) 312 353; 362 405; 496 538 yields 0.15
